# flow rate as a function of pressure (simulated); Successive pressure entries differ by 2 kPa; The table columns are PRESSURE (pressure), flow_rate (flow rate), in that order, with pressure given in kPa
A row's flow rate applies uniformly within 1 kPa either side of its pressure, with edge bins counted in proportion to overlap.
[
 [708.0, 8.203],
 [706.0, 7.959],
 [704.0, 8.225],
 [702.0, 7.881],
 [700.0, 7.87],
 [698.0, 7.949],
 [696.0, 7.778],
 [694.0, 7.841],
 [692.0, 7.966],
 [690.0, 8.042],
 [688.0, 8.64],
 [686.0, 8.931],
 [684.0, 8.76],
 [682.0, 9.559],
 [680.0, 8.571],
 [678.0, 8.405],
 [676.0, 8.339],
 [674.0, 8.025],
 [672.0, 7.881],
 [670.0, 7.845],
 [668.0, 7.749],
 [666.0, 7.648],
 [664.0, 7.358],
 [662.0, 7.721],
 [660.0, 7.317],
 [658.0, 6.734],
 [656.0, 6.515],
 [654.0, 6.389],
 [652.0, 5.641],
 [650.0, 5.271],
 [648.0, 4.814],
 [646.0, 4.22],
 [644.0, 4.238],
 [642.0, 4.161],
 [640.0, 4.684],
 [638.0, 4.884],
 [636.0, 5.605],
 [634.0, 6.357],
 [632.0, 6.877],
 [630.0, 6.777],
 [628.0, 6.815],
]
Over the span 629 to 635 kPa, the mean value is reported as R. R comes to 6.67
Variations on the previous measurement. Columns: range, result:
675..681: 8.44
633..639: 5.62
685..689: 8.79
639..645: 4.36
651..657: 6.18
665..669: 7.7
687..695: 8.12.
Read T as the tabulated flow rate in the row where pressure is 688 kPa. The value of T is 8.64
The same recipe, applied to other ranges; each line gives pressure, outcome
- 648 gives 4.814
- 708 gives 8.203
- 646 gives 4.22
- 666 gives 7.648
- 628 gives 6.815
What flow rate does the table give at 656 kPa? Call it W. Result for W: 6.515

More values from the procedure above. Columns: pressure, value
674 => 8.025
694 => 7.841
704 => 8.225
